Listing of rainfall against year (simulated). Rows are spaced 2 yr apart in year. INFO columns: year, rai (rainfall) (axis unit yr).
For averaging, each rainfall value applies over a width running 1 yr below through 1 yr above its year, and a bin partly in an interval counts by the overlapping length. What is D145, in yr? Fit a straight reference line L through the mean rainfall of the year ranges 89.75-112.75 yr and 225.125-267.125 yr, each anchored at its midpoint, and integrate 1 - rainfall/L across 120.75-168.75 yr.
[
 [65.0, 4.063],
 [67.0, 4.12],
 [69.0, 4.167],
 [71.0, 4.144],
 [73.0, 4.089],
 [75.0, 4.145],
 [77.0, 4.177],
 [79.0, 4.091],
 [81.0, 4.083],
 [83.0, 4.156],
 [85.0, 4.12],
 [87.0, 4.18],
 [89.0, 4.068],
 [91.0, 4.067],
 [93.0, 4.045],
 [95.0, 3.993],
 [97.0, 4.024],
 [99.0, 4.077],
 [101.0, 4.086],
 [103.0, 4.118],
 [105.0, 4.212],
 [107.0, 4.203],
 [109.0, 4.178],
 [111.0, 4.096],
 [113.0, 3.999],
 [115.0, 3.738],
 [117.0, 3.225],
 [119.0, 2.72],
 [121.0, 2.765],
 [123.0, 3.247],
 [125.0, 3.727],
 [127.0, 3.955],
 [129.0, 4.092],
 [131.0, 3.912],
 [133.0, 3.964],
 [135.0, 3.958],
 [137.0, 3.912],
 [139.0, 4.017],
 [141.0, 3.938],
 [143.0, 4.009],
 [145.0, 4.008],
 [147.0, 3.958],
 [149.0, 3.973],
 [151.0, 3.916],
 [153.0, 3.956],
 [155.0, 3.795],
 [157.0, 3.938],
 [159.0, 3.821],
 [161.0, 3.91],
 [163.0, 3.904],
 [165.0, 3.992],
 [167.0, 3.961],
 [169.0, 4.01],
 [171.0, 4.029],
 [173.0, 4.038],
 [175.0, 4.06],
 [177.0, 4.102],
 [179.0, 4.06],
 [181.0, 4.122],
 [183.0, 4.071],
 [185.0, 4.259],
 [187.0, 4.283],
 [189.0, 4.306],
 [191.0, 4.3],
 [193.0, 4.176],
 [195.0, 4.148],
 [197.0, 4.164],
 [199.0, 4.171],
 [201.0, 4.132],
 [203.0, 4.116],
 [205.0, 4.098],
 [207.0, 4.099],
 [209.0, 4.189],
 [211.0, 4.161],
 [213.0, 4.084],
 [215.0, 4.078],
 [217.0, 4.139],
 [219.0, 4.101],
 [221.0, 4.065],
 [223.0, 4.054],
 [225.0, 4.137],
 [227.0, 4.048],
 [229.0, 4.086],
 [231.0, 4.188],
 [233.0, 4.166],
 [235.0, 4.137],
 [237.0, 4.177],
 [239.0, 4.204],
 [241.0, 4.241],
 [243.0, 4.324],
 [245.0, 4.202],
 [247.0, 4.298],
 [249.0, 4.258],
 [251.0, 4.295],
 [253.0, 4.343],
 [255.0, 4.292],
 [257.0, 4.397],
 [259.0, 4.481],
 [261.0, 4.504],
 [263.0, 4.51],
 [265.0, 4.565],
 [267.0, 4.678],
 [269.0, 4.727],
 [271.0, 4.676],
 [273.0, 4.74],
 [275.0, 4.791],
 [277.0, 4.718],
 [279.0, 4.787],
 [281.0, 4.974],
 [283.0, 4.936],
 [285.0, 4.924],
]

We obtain 3.2 yr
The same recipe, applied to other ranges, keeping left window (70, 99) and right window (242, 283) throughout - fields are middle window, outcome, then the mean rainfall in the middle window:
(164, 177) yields 0.9 yr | 4.02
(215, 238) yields 1.7 yr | 4.12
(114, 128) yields 2.8 yr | 3.34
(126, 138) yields 0.7 yr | 3.97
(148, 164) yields 1.4 yr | 3.9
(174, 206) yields 1.5 yr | 4.16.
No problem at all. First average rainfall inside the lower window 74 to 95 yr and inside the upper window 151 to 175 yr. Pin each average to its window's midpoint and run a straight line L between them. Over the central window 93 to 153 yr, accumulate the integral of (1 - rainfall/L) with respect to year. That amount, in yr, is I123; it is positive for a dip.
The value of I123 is 2.4 yr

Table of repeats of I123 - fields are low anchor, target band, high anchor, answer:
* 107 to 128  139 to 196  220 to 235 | -3.1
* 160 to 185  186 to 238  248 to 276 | 1.2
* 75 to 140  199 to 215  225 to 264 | 0.2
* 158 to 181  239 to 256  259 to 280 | 0.9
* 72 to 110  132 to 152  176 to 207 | 0.8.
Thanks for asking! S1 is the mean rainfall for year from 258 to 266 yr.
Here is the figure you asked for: 4.51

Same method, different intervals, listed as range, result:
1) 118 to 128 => 3.28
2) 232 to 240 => 4.17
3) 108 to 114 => 4.09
